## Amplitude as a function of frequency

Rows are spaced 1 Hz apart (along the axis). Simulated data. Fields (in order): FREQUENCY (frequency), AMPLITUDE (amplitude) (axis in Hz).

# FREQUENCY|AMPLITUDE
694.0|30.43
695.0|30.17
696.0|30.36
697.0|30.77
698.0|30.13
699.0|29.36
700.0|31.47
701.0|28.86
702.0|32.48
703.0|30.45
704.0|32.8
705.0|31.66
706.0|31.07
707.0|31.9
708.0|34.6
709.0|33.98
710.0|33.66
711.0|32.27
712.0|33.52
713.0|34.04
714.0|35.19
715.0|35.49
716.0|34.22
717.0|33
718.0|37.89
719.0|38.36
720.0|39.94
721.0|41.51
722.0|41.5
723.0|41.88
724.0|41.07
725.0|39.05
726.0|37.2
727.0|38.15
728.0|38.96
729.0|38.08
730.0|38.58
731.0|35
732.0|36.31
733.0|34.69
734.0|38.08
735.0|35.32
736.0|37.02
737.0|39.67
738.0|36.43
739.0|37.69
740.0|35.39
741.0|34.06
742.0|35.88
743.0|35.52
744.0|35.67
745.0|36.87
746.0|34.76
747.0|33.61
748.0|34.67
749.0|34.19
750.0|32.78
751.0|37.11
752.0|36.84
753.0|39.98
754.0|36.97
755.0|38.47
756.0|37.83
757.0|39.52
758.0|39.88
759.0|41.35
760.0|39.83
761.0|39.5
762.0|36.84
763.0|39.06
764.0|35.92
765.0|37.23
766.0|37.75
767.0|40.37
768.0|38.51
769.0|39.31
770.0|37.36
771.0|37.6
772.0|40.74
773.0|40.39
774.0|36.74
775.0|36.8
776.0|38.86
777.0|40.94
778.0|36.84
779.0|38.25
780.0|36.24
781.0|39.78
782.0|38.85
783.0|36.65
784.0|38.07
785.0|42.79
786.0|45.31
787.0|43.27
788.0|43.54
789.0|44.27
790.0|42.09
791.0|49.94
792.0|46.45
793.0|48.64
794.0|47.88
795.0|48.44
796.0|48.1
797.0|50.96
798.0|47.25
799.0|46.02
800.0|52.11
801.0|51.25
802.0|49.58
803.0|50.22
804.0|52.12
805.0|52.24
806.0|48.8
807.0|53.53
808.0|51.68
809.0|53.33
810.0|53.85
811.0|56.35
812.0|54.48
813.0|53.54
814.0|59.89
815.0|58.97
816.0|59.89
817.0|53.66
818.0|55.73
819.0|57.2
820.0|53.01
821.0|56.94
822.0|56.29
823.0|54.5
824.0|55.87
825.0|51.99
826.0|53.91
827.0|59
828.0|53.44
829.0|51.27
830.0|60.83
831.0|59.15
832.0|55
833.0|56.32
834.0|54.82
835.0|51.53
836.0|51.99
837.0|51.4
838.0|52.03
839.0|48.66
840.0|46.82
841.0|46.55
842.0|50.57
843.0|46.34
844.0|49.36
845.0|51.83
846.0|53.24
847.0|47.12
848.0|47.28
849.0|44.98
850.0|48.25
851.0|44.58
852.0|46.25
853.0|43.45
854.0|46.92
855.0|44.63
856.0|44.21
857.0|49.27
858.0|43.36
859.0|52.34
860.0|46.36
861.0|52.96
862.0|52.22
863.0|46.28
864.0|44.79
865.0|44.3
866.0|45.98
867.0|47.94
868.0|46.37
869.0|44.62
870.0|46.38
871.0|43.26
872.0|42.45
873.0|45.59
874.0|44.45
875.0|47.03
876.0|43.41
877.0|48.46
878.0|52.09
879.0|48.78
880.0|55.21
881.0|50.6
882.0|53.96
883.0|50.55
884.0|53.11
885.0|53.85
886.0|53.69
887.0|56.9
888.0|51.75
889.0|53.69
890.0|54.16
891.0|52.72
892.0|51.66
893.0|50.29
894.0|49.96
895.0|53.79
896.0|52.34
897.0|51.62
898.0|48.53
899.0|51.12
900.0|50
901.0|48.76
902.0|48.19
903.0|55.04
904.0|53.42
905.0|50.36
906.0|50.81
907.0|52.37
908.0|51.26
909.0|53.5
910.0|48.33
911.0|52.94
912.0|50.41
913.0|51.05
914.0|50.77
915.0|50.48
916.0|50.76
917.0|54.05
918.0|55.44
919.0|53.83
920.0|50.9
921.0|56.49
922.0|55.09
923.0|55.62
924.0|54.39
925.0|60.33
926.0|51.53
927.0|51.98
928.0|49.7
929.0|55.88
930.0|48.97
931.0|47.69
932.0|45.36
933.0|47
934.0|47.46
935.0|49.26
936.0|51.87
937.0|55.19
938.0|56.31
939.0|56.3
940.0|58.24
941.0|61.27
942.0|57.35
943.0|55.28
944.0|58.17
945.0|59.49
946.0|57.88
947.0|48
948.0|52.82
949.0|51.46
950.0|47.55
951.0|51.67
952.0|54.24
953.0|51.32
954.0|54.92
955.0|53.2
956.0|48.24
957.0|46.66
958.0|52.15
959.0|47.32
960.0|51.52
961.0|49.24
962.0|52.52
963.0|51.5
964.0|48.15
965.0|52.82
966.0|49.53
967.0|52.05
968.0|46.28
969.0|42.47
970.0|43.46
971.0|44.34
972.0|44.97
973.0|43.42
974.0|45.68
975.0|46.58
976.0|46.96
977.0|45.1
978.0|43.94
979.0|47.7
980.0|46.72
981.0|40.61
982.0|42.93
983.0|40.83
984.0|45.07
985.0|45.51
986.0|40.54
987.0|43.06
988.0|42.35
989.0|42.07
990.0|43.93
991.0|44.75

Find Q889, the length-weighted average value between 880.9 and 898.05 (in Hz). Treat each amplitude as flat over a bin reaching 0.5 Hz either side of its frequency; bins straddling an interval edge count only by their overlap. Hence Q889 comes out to 52.5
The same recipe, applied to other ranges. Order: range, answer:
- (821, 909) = 50.3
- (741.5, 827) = 44.5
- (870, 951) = 51.9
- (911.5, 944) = 53.1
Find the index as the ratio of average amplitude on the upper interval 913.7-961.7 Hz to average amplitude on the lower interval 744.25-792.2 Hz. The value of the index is 1.36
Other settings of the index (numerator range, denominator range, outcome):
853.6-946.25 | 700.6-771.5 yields 1.40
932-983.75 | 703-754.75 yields 1.38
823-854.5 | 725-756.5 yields 1.40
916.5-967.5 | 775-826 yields 1.08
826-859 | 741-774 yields 1.34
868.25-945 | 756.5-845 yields 1.09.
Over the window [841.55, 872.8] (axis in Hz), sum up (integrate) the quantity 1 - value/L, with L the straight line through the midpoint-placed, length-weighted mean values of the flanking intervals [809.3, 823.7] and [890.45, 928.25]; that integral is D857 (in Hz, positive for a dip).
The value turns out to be 4.2 Hz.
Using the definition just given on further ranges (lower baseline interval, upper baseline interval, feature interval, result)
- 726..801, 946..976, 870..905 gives -3.8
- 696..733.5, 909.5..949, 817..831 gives -3.5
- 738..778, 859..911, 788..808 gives -3.6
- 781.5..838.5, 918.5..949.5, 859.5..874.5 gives 1.7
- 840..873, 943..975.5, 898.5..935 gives -2.2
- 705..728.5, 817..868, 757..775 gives 1.4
